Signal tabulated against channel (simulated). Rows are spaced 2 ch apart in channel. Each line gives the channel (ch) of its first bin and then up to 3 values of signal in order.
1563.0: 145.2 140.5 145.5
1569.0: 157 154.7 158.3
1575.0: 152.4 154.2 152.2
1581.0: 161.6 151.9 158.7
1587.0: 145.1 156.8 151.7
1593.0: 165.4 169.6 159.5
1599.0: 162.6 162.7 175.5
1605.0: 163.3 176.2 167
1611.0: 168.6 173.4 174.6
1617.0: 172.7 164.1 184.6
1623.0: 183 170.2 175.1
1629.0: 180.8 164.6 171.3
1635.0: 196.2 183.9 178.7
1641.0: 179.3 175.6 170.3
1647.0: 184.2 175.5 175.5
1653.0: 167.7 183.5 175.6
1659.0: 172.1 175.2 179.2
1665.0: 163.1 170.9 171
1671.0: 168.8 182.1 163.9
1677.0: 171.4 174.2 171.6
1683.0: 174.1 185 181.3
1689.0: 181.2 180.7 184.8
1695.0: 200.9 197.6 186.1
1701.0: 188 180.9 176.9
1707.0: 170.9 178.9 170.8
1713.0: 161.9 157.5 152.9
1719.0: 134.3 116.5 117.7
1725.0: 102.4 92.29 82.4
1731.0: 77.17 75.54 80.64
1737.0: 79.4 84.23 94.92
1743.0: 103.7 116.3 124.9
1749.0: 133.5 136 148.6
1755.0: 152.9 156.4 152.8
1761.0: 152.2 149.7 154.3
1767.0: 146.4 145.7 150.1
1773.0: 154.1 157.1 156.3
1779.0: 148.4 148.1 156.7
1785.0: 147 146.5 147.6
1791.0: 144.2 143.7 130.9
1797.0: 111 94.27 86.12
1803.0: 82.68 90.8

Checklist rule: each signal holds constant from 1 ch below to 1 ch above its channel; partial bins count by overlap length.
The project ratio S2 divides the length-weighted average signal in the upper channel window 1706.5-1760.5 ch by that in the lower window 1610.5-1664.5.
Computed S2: 0.70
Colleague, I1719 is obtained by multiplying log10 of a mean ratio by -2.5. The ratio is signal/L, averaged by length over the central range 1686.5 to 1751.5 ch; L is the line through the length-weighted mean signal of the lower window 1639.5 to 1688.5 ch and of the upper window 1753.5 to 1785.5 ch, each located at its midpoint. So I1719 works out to 0.18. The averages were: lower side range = 175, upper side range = 152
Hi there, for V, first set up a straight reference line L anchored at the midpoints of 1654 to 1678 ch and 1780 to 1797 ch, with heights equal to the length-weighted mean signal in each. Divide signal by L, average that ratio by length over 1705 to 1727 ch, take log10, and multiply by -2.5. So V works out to 0.11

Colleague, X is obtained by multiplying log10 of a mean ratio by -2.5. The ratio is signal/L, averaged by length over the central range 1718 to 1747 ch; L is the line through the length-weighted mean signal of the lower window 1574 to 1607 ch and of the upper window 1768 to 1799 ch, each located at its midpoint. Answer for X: 0.45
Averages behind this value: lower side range 159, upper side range 144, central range 97.9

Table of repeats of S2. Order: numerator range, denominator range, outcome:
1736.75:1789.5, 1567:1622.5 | 0.86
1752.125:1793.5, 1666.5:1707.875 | 0.84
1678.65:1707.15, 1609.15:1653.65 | 1.04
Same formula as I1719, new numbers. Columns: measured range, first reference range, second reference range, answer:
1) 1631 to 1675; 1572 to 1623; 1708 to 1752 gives -0.215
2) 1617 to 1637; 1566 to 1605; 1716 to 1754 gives -0.223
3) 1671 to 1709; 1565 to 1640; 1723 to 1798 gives -0.234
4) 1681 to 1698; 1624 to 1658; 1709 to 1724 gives -0.174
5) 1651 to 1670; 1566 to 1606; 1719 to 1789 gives -0.196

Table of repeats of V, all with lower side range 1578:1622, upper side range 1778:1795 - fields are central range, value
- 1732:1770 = 0.191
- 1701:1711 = -0.151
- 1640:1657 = -0.107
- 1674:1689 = -0.120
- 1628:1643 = -0.115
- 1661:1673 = -0.091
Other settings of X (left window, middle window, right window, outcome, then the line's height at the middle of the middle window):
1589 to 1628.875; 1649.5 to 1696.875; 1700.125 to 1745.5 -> -0.22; 145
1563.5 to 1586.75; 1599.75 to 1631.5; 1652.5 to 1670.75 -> -0.06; 162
